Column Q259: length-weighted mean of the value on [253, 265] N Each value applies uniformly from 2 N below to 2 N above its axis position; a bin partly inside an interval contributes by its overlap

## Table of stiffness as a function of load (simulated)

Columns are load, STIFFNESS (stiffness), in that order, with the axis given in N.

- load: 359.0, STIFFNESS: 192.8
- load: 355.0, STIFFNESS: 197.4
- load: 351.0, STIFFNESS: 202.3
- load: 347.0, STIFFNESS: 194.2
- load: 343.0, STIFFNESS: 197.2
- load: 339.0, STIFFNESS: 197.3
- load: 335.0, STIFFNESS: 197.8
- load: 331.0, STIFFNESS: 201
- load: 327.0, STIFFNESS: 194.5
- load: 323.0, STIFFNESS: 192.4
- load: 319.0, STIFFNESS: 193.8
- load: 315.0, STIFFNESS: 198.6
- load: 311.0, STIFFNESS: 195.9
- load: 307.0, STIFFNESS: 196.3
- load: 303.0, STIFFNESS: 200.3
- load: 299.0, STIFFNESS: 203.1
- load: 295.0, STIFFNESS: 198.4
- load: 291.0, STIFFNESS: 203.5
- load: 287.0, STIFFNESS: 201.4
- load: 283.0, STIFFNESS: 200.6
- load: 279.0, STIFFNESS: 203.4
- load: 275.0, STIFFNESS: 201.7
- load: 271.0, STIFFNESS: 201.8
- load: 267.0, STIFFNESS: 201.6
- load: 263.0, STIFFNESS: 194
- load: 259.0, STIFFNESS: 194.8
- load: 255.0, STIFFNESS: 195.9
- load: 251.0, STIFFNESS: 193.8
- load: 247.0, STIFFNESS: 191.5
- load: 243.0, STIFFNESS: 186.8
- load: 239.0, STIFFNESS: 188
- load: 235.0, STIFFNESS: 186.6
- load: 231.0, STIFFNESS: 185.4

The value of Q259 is 195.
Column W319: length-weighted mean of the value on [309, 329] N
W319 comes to 195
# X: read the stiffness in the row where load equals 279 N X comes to 203.4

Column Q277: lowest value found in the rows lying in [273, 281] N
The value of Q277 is 201.7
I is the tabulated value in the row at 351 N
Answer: 202.3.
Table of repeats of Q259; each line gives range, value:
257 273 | 198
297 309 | 200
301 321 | 197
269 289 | 202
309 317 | 197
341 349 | 196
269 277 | 202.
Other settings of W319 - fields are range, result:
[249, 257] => 195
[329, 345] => 198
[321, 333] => 196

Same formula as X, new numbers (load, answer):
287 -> 201.4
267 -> 201.6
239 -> 188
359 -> 192.8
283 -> 200.6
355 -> 197.4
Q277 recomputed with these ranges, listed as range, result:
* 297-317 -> 195.9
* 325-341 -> 194.5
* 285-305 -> 198.4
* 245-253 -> 191.5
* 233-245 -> 186.6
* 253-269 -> 194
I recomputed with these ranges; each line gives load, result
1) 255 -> 195.9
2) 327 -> 194.5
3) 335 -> 197.8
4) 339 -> 197.3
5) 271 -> 201.8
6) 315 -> 198.6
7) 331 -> 201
